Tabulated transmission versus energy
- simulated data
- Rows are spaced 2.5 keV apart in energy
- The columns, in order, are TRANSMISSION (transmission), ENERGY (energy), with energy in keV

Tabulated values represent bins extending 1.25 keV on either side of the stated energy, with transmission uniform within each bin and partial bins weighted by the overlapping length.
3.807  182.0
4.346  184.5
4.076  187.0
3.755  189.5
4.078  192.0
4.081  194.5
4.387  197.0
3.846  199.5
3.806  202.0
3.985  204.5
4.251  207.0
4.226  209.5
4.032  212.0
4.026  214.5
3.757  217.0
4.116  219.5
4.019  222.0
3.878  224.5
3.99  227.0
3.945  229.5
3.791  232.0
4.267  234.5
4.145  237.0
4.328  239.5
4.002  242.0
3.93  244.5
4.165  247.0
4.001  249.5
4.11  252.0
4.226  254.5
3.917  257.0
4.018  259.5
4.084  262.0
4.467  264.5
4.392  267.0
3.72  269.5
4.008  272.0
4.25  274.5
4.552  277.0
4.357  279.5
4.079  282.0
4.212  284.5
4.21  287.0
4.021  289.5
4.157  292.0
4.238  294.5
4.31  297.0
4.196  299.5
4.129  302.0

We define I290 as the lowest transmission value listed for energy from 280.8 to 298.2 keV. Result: 4.021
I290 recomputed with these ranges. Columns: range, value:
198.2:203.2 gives 3.806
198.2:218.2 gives 3.757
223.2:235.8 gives 3.791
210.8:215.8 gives 4.026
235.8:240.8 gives 4.145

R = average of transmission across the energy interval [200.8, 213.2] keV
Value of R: 4.06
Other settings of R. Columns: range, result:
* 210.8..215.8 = 4.03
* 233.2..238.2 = 4.2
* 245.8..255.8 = 4.12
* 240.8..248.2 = 4.03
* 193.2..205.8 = 4.02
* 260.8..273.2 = 4.13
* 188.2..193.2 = 3.92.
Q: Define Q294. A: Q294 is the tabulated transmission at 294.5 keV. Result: 4.238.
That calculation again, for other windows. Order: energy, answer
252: 4.11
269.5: 3.72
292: 4.157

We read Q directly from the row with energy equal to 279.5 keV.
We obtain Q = 4.357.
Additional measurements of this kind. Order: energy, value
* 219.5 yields 4.116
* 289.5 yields 4.021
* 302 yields 4.129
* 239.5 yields 4.328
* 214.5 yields 4.026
